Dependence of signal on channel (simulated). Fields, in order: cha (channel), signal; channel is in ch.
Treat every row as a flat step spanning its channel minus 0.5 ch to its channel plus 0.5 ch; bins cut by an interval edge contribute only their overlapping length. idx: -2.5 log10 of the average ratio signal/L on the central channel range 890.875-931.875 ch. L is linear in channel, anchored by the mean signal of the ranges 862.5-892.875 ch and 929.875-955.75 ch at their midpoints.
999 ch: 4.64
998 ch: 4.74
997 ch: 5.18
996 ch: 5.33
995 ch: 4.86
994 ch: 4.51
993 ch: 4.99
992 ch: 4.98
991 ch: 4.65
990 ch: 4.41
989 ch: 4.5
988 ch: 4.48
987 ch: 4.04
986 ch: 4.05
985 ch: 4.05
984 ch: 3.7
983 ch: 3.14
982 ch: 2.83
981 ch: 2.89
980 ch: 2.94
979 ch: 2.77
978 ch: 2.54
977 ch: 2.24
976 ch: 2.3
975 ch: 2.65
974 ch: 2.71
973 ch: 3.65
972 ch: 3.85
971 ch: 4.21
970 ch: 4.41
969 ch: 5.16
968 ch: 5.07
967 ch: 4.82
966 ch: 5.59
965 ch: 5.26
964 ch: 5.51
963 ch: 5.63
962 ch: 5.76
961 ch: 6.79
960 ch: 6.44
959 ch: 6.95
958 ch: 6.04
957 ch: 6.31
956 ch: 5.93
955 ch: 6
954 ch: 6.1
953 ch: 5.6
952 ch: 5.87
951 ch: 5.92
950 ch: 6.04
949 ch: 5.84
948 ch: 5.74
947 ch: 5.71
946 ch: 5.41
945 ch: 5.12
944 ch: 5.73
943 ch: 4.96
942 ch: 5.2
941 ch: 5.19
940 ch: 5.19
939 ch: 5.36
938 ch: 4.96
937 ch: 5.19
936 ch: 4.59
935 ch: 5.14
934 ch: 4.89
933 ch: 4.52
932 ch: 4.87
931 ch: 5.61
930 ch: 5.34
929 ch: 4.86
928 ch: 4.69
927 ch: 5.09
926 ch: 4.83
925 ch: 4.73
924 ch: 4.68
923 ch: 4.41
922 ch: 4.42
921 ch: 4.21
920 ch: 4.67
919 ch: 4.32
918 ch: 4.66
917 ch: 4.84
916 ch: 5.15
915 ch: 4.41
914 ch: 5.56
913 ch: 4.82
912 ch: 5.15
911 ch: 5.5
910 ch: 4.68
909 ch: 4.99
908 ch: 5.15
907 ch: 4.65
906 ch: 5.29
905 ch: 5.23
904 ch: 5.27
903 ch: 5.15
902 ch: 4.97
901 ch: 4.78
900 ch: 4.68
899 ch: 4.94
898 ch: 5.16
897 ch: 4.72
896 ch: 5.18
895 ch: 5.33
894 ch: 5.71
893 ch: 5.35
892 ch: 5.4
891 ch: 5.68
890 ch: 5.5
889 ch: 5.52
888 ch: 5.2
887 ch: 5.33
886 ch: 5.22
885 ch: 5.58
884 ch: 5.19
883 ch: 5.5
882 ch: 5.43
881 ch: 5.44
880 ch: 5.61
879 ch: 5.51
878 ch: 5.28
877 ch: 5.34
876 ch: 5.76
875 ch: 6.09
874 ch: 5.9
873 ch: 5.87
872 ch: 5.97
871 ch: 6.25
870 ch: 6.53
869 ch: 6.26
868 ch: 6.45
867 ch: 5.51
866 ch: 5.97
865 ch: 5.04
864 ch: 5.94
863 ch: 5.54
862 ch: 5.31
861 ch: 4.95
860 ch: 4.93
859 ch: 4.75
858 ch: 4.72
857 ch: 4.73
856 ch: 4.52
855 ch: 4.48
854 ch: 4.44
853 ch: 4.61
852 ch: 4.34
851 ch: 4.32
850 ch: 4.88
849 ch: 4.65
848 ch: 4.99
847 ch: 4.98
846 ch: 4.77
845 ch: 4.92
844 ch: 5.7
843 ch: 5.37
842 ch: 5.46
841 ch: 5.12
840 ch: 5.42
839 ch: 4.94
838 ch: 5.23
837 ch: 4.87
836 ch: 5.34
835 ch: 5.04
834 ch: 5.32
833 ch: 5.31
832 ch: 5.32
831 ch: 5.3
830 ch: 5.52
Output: 0.11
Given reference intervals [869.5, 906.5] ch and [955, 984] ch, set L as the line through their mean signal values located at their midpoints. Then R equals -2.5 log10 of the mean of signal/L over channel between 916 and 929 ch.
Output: 0.08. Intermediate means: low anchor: 5.43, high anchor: 4.46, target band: 4.66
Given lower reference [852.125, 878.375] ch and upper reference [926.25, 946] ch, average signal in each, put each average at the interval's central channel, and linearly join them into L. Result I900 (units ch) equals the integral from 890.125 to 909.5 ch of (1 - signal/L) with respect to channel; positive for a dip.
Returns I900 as 0.4 ch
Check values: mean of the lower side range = 5.41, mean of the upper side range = 5.08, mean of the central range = 5.15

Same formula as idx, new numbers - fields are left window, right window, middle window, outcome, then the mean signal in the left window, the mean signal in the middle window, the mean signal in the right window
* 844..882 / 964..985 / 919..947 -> -0.161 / 5.29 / 4.96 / 3.69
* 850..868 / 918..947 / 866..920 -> -0.078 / 4.99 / 5.34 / 4.94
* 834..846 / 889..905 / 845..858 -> 0.121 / 5.2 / 4.66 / 5.2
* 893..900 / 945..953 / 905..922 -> 0.098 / 5.15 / 4.88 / 5.74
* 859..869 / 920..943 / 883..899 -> -0.012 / 5.51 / 5.33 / 4.9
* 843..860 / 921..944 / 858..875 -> -0.184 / 4.76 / 5.68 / 4.94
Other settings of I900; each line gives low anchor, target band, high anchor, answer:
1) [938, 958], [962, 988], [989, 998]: 6.48 ch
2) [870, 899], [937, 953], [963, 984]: -4.28 ch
